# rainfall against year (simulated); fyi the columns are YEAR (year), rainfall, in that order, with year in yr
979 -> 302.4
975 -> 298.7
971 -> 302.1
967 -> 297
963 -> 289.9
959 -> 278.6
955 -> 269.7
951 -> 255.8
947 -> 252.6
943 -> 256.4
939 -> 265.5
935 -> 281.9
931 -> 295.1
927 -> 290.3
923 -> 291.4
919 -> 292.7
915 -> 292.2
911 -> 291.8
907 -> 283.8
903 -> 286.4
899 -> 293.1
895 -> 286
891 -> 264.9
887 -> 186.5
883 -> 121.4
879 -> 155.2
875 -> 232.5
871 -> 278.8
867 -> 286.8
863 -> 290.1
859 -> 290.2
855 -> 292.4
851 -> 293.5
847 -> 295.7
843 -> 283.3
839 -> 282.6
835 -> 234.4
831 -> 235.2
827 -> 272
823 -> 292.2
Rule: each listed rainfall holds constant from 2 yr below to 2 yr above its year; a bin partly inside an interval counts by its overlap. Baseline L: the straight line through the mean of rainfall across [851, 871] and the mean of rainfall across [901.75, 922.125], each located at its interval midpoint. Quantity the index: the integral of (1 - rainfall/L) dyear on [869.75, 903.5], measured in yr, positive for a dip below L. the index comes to 6.9 yr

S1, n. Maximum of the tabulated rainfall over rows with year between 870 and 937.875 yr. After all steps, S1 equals 295.1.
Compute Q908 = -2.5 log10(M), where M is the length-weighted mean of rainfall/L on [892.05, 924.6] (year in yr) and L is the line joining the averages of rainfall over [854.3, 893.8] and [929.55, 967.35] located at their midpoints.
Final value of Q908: -0.14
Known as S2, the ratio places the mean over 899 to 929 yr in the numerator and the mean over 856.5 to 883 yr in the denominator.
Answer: 1.2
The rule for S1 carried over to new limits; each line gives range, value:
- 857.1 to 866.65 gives 290.2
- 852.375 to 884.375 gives 292.4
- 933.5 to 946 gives 281.9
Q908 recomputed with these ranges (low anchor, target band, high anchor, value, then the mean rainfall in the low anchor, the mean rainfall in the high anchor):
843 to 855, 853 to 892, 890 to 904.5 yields 0.20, 292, 284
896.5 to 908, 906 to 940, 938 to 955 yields -0.05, 288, 259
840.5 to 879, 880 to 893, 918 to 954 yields 0.41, 276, 275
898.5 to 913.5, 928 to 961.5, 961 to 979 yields 0.09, 288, 298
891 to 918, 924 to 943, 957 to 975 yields 0.03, 287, 293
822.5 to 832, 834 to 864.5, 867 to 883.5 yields -0.18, 266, 215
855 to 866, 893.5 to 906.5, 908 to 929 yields 0.01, 290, 291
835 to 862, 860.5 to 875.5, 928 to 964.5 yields 0.02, 286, 272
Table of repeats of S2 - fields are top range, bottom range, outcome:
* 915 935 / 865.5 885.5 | 1.37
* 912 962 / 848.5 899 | 1.11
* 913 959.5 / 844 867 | 0.95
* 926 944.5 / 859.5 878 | 1.04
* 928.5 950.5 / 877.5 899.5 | 1.26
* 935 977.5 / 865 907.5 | 1.15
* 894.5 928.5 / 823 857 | 1.06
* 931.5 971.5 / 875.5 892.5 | 1.49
